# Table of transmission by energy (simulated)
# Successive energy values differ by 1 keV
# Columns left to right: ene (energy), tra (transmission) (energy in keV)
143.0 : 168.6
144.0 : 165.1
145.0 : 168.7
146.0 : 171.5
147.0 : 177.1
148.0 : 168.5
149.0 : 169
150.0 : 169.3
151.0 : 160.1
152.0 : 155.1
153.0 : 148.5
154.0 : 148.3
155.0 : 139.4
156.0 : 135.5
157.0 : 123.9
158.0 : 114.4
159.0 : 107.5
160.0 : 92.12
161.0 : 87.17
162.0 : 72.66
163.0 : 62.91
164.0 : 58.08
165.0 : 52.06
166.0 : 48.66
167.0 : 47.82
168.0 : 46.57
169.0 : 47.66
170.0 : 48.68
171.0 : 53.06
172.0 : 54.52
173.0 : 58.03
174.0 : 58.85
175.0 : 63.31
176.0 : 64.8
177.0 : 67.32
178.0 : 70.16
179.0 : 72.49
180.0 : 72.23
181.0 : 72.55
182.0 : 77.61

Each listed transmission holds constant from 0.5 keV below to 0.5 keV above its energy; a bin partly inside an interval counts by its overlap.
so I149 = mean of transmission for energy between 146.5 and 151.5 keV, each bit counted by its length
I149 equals 169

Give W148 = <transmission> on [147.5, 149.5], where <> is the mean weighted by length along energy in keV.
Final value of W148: 169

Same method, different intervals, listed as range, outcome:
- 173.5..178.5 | 64.9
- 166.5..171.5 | 48.8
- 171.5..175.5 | 58.7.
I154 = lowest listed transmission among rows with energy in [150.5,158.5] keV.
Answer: 114.4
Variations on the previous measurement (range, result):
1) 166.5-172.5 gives 46.57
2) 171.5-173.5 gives 54.52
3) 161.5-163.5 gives 62.91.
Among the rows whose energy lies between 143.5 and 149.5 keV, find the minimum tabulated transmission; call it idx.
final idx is 165.1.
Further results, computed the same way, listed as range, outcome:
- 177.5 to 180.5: 70.16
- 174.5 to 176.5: 63.31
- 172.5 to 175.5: 58.03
